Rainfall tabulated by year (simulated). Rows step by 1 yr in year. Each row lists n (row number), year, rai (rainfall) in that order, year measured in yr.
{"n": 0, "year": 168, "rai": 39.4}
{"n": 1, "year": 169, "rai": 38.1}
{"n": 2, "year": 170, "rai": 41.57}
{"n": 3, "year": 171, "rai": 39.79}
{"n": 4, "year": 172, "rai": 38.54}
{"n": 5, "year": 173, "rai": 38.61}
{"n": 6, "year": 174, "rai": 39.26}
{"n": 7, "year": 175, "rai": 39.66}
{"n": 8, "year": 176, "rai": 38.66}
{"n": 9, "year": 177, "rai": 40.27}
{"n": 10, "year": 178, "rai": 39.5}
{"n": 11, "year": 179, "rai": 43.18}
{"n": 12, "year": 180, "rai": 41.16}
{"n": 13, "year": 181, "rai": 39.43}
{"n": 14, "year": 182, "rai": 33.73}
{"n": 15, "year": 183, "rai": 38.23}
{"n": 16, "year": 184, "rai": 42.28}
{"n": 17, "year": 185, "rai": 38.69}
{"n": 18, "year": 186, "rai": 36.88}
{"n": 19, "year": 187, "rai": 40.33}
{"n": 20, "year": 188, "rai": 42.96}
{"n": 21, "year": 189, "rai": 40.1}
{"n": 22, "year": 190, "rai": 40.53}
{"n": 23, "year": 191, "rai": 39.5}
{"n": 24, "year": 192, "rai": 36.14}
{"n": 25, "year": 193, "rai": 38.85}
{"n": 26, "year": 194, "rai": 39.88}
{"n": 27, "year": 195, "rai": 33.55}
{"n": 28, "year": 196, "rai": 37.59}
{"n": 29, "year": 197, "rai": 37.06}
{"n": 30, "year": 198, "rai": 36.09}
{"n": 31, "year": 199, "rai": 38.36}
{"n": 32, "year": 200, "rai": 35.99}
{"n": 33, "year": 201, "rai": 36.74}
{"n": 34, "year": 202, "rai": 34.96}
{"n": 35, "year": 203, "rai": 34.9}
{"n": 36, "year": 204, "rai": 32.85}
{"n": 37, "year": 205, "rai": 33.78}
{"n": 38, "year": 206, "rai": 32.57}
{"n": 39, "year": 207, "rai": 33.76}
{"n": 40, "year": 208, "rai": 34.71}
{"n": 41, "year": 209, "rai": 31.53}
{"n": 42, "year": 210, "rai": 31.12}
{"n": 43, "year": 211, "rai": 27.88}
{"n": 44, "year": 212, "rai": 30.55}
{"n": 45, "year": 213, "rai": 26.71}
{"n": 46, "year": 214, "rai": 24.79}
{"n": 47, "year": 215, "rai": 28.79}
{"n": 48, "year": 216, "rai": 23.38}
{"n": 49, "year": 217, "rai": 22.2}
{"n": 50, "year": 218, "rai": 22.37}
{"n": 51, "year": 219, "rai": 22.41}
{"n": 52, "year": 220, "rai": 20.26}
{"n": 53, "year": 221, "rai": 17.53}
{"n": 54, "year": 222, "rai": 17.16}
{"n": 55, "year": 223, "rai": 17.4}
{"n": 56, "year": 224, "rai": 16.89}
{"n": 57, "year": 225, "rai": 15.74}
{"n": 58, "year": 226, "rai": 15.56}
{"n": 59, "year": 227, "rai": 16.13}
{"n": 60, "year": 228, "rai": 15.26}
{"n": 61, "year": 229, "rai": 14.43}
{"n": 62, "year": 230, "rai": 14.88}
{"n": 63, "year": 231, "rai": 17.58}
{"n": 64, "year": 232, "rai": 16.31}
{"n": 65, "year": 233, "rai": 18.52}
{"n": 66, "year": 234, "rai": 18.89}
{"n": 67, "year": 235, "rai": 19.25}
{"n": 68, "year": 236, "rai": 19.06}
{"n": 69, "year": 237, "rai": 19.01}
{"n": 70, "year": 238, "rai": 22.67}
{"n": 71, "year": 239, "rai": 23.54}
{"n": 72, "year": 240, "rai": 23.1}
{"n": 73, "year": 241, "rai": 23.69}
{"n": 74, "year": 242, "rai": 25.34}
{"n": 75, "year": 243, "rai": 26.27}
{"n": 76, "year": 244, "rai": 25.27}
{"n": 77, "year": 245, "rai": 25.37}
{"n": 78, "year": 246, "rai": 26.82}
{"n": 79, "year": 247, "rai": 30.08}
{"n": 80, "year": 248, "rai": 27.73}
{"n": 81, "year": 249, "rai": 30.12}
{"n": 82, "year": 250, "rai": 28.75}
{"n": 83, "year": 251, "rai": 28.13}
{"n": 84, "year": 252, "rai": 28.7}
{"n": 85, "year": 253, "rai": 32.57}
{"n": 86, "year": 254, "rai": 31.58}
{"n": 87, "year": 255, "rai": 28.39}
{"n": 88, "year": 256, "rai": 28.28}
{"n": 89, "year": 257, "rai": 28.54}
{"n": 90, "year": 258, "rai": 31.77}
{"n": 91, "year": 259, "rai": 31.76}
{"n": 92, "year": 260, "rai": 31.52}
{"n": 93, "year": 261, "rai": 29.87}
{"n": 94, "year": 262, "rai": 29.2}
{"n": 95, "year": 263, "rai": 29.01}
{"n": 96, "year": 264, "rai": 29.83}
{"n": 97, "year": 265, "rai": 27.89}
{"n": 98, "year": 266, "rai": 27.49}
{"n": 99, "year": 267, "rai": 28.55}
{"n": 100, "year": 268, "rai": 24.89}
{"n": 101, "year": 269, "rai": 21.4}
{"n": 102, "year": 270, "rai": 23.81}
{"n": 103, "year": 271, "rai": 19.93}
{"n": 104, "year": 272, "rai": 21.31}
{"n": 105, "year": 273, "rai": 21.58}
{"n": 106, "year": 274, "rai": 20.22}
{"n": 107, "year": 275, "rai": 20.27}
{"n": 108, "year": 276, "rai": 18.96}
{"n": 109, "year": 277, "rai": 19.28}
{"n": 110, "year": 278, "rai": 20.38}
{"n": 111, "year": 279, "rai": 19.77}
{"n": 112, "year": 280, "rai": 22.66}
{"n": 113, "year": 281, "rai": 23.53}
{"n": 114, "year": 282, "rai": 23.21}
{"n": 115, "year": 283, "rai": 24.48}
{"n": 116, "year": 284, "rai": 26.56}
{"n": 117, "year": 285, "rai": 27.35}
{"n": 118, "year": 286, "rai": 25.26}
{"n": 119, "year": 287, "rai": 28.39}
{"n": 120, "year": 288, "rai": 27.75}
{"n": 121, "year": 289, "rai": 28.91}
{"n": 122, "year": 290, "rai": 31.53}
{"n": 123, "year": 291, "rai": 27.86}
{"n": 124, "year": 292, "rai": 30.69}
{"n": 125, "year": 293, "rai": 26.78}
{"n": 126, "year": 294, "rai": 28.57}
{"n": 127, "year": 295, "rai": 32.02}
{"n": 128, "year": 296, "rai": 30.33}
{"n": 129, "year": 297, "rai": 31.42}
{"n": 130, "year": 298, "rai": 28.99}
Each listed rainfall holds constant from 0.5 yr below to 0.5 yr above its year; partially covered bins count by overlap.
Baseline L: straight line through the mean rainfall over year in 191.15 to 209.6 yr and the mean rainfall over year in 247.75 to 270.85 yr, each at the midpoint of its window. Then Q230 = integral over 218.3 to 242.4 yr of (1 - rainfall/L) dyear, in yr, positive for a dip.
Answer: 9.9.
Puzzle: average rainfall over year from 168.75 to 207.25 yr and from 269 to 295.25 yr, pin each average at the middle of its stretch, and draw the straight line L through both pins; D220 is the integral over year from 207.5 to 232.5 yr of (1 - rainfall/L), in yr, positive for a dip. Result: 8.9 yr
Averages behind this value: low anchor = 38.1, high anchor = 24.5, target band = 21.7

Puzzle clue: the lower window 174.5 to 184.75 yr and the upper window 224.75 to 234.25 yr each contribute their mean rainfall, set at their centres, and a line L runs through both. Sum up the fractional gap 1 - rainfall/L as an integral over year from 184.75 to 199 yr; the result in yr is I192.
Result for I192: -1.9 yr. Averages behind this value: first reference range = 39.6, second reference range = 16.3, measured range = 38.4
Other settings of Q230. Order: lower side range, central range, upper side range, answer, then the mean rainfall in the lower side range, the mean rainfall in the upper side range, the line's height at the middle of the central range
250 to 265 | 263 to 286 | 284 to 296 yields 4.50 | 29.8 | 28.6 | 29.2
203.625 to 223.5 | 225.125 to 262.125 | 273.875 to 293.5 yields 2.06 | 26.5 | 24.8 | 25.8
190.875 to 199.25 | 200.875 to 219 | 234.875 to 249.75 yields 1.97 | 37.3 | 24.7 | 33.3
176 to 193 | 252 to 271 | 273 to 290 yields -1.00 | 39.5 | 23.7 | 27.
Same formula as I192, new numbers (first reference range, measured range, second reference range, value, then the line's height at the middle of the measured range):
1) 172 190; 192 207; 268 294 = 0.36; 36.7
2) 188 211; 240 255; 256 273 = 0.84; 29.4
